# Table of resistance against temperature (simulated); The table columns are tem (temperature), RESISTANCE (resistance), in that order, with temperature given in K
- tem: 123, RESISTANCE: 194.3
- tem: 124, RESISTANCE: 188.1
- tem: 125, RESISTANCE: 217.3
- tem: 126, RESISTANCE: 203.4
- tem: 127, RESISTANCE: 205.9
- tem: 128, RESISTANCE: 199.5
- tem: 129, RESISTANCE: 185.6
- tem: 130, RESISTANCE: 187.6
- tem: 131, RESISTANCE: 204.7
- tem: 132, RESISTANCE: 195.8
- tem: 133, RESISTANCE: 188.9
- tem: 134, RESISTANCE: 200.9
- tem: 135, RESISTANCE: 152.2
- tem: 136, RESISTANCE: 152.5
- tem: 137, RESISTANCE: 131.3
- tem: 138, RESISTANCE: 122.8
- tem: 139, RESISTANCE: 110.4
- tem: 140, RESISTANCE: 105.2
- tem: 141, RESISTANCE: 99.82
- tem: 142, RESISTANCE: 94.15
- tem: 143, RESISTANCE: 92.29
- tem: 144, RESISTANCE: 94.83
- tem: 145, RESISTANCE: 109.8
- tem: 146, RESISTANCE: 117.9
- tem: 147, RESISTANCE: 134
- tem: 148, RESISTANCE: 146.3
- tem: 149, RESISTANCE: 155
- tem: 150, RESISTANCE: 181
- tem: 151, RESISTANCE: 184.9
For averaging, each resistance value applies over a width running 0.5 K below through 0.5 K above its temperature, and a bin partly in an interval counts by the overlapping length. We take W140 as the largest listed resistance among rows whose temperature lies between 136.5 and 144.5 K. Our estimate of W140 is 131.3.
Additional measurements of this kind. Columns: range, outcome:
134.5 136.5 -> 152.5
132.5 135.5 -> 200.9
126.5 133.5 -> 205.9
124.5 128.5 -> 217.3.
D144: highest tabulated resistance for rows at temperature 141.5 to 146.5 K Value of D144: 117.9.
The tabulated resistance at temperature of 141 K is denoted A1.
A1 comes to 99.82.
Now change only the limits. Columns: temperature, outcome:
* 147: 134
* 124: 188.1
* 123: 194.3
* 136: 152.5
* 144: 94.83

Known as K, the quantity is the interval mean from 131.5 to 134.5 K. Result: 195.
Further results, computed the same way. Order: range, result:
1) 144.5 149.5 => 133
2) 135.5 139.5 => 129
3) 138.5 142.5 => 102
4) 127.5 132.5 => 195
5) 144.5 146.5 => 114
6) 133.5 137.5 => 159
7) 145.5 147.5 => 126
